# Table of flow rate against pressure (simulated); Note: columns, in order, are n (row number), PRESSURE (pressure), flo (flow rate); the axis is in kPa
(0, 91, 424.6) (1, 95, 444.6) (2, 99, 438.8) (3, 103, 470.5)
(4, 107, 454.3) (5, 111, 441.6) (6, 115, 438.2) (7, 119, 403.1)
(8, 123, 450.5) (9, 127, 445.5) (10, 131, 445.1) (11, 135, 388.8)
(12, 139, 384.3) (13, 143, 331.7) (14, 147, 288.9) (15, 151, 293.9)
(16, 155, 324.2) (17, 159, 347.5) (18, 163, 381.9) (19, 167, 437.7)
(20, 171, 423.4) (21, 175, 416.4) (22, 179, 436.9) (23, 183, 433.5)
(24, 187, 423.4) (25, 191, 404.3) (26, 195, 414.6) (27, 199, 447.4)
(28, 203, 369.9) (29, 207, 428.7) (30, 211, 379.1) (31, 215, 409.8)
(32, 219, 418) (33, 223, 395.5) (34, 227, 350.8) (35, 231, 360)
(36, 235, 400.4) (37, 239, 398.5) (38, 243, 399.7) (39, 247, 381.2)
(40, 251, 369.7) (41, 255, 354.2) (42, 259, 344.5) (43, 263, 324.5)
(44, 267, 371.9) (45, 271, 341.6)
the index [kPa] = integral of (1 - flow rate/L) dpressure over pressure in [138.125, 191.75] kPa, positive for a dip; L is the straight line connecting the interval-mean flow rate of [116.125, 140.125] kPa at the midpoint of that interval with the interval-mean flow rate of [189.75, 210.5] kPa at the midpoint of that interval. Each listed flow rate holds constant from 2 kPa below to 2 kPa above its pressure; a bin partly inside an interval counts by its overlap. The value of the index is 4.6 kPa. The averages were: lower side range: 422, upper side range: 411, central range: 380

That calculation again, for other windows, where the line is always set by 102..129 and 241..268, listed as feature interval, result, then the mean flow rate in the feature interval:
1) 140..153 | 3.5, 311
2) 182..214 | -1.3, 412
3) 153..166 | 1.8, 358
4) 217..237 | -0.3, 385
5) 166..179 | -0.5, 427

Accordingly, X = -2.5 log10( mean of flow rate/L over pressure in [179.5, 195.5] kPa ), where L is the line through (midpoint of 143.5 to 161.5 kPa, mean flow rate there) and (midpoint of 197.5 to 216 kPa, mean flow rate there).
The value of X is -0.129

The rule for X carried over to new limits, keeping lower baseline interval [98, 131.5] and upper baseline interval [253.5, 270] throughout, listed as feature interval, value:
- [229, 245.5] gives -0.074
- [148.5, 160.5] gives 0.290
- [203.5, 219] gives -0.064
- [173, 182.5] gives -0.067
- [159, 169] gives 0.037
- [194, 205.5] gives -0.062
